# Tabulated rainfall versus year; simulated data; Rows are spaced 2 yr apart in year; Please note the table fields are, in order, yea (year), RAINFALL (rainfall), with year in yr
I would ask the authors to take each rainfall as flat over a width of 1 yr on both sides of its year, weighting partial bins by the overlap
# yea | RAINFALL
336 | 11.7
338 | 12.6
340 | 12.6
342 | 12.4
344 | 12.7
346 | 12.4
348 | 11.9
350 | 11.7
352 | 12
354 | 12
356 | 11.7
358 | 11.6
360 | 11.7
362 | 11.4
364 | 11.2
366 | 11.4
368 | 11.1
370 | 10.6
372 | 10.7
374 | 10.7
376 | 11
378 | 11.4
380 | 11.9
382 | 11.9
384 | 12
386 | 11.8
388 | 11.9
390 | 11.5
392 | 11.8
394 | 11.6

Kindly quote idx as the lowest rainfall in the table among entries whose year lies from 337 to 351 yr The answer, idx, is 11.7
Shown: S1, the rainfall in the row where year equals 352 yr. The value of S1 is 12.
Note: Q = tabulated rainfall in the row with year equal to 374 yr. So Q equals 10.7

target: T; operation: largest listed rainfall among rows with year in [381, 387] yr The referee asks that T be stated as 12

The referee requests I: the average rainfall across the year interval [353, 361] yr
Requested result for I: 11.8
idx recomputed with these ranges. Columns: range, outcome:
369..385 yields 10.6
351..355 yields 12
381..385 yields 11.9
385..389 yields 11.8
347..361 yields 11.6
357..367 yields 11.2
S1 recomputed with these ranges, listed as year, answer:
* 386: 11.8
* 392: 11.8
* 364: 11.2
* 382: 11.9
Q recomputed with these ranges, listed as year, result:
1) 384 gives 12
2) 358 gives 11.6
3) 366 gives 11.4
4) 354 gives 12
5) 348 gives 11.9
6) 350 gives 11.7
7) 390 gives 11.5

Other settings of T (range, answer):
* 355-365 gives 11.7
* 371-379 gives 11.4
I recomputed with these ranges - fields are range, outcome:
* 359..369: 11.4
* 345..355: 12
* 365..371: 11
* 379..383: 11.9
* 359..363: 11.6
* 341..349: 12.3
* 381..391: 11.8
